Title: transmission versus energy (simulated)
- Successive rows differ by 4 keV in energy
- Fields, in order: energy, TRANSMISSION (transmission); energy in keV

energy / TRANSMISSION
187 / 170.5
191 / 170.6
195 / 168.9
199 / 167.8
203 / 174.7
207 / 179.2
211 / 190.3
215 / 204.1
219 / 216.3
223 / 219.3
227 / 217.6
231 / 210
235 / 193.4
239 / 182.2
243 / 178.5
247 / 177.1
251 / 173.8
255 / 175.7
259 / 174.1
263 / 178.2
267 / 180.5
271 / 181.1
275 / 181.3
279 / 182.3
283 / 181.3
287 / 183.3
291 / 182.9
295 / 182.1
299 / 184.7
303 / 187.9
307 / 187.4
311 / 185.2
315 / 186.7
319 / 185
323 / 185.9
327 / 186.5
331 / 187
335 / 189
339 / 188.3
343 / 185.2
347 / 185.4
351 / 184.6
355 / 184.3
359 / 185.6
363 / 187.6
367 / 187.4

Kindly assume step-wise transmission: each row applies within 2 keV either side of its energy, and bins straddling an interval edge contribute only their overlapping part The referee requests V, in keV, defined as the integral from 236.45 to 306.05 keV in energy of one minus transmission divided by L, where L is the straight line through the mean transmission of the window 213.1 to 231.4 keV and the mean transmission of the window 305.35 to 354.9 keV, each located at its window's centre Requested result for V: 7.09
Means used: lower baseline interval 214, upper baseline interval 186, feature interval 181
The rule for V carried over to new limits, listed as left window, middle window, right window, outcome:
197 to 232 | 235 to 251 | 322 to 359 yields 1.19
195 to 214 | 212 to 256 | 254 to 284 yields -4.13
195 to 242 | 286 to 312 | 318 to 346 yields 0.57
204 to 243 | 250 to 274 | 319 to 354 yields 2.15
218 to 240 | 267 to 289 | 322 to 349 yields 1.78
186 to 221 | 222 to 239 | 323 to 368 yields -2.11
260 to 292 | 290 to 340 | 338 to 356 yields -0.70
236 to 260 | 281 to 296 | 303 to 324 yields 0.05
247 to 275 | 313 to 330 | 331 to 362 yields -0.23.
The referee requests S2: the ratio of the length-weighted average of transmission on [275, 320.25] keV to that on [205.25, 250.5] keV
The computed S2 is 0.94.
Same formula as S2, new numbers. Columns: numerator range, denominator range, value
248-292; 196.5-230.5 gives 0.91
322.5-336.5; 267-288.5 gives 1.03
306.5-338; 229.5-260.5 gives 1.02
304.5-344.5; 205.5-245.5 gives 0.94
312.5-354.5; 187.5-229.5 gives 0.98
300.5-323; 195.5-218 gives 1.01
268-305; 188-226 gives 0.97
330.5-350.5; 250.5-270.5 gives 1.06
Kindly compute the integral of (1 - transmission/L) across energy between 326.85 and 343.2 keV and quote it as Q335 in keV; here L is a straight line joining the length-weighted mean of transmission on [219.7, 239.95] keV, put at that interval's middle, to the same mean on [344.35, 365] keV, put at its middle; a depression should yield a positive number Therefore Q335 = 0.11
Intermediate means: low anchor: 206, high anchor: 185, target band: 187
